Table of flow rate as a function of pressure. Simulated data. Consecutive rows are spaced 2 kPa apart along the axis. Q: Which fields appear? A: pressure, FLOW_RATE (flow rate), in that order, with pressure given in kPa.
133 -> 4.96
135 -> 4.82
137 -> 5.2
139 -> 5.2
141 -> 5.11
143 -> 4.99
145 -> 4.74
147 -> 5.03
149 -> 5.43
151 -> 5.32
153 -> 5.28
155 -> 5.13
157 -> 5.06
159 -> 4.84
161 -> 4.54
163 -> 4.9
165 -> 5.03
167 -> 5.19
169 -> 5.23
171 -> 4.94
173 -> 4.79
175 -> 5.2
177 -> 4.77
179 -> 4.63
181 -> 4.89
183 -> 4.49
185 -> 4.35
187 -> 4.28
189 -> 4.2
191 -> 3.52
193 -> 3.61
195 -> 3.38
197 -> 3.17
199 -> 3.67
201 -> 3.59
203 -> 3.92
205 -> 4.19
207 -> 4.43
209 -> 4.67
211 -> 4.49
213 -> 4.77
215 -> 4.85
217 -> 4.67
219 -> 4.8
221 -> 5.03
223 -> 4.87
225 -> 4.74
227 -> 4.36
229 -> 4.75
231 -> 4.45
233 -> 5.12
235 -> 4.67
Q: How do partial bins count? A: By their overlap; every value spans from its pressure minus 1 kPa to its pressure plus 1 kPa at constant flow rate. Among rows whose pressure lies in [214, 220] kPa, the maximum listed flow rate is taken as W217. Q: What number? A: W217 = 4.85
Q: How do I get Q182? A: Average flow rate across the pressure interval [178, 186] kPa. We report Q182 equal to 4.59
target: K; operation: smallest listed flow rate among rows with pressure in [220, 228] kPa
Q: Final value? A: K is 4.36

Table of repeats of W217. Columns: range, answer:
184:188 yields 4.35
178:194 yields 4.89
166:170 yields 5.23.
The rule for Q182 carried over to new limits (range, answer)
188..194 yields 3.78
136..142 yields 5.17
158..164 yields 4.76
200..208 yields 4.03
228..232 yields 4.6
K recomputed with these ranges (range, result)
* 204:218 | 4.19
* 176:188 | 4.28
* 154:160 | 4.84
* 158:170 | 4.54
